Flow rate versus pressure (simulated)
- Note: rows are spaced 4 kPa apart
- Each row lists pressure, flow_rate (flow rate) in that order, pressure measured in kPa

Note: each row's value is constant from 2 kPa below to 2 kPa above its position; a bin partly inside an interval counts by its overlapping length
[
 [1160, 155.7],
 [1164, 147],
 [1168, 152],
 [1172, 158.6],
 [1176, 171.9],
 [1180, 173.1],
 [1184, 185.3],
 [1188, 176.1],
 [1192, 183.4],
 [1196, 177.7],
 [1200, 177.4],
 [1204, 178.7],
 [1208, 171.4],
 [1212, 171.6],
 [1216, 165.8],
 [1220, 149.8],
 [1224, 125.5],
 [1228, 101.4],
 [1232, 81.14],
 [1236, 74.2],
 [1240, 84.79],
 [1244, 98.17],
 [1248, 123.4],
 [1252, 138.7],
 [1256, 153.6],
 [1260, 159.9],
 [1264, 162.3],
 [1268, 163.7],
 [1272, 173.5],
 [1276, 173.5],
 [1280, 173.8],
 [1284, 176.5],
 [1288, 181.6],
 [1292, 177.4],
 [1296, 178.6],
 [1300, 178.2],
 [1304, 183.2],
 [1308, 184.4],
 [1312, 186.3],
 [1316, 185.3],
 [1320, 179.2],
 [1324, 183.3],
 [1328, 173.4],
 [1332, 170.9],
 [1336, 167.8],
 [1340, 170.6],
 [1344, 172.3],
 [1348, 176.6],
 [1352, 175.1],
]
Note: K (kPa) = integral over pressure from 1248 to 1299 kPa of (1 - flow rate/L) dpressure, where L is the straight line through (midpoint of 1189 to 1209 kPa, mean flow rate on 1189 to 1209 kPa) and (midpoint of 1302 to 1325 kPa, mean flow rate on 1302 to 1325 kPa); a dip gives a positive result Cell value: 4.3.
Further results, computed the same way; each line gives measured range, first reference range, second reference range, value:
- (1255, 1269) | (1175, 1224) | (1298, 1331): 1.3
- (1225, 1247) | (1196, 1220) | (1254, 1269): 9.9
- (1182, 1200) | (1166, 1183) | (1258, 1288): -1.6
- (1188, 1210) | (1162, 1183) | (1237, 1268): -3.7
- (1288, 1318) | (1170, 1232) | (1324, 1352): -2.1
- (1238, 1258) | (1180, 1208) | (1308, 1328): 6.7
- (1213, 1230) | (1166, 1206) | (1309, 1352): 3.6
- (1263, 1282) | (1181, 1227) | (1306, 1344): 0.4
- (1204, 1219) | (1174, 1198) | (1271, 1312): 0.7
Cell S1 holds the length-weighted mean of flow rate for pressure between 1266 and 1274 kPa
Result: 169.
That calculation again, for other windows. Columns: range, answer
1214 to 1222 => 158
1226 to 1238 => 85.6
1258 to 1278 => 167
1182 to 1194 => 182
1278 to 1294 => 177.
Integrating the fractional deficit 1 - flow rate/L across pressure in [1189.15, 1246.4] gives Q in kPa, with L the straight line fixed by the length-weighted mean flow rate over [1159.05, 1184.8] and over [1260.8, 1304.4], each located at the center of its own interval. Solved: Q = 9.5 kPa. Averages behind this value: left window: 163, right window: 174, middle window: 139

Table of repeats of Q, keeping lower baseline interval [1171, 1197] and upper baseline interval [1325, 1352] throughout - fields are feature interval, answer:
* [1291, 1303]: -0.4 kPa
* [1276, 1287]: -0.1 kPa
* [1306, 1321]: -1.0 kPa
